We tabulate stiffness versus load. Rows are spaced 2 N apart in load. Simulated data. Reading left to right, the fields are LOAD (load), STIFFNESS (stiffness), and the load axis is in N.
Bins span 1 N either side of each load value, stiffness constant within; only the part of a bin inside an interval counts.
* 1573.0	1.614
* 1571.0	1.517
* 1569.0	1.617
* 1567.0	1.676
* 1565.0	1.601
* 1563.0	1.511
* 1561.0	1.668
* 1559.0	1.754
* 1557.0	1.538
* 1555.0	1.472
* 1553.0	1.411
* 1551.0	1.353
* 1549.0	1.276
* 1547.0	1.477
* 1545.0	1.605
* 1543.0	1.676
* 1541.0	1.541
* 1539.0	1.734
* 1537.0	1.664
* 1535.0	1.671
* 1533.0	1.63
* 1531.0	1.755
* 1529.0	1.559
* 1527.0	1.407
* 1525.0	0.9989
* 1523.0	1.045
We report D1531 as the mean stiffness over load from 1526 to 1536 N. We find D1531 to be 1.6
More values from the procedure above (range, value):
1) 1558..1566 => 1.63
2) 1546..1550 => 1.38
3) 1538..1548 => 1.61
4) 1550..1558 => 1.44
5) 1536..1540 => 1.7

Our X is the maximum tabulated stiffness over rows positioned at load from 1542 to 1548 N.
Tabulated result 1.676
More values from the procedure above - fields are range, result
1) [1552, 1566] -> 1.754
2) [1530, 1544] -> 1.755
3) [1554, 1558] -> 1.538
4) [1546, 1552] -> 1.477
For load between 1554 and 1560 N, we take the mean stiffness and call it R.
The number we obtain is 1.59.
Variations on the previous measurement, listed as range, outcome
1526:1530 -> 1.48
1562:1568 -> 1.6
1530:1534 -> 1.69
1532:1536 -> 1.65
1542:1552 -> 1.48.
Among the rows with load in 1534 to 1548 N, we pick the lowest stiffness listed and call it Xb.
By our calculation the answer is 1.477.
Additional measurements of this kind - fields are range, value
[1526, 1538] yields 1.407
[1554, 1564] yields 1.472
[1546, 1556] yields 1.276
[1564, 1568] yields 1.601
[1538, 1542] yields 1.541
